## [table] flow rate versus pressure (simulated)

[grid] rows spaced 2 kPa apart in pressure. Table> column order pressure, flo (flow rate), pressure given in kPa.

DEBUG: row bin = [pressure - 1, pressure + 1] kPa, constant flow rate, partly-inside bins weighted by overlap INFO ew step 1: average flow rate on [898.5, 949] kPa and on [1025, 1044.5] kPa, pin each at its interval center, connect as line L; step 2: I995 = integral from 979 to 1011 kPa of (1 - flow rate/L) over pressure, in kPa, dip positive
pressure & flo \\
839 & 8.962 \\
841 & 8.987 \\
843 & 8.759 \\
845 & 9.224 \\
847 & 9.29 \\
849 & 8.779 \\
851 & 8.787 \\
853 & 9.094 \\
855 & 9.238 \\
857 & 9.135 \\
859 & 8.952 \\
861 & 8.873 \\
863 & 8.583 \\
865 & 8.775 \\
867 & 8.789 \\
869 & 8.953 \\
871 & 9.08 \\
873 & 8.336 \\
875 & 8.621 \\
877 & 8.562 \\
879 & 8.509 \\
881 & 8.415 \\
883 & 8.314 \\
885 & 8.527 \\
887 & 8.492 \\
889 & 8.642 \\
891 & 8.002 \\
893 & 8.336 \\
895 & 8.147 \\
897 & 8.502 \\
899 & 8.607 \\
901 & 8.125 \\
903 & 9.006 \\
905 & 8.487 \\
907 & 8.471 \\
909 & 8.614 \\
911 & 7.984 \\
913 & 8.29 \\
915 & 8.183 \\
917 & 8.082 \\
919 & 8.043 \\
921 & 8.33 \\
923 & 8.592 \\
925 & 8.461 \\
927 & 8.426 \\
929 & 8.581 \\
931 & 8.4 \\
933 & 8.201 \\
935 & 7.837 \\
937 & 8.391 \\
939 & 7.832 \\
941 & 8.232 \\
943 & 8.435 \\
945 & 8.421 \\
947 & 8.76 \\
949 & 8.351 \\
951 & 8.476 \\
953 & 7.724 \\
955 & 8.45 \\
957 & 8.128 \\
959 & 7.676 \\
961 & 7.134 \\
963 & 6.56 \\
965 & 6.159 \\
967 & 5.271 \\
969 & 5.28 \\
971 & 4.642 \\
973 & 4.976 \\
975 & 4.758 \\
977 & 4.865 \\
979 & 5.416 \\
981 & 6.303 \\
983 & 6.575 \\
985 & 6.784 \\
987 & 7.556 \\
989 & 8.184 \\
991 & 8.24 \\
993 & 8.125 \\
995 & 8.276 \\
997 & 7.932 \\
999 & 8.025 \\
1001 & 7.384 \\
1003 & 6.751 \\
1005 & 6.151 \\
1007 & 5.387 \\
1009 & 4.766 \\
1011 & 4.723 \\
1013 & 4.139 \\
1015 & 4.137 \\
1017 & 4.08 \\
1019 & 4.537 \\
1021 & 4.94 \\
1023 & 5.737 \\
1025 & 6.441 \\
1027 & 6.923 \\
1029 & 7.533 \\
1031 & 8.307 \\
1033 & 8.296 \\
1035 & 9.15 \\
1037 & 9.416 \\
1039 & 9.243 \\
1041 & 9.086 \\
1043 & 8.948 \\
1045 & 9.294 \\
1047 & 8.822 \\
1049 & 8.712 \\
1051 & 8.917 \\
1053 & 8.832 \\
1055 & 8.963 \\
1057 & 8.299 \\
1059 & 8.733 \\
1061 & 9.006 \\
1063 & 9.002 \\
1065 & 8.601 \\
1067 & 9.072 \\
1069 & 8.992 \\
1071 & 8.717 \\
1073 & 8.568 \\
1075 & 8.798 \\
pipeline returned 5.5 kPa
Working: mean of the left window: 8.35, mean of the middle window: 6.97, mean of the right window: 8.46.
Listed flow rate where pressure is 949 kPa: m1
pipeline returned 8.351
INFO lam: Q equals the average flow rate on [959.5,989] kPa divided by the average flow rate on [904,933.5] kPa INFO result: 0.72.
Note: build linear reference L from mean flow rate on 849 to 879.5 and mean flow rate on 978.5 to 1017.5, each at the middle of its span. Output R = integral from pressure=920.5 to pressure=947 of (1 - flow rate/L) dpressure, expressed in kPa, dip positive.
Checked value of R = -2.5 kPa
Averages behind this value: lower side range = 8.82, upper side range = 6.49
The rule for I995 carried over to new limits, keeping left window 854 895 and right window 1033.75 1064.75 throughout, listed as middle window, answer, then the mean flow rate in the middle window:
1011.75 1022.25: 5.30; 4.41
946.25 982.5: 9.09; 6.59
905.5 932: 1.14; 8.35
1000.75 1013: 4.48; 5.63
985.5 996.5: 1.04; 8.01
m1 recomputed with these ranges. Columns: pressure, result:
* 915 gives 8.183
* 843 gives 8.759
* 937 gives 8.391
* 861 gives 8.873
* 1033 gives 8.296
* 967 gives 5.271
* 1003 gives 6.751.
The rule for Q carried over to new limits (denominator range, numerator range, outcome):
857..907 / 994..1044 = 0.79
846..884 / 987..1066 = 0.85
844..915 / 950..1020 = 0.74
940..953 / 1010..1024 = 0.55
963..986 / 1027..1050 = 1.56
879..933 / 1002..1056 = 0.85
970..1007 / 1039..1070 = 1.33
